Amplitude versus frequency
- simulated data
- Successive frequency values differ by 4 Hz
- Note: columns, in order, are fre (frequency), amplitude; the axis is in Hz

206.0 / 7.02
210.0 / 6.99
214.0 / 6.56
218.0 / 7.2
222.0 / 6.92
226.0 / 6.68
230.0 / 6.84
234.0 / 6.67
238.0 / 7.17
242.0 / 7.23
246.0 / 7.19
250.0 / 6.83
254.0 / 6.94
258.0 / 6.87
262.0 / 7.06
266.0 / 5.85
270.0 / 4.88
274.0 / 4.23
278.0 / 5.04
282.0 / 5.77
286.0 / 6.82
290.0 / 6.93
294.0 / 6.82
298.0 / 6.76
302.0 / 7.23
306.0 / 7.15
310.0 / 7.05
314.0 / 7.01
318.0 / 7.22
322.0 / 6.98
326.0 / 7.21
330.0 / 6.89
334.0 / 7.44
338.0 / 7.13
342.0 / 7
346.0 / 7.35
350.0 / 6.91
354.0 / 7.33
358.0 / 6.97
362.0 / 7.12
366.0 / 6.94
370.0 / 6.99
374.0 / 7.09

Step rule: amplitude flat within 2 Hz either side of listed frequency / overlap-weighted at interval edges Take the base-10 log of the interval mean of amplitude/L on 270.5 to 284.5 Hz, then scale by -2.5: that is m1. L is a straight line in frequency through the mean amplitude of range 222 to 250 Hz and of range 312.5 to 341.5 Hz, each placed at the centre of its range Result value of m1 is 0.36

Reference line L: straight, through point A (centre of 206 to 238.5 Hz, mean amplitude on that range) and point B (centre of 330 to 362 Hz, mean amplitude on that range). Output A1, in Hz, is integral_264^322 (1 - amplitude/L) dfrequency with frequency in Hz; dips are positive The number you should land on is 5.52 Hz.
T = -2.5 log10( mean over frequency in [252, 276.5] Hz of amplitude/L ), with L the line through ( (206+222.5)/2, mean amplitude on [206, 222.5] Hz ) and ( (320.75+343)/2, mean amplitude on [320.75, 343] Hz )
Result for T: 0.177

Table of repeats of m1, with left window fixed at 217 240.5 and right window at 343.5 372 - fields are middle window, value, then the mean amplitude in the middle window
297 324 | -0.007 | 7.07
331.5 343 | -0.021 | 7.19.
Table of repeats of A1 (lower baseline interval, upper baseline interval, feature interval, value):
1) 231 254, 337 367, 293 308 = 0.11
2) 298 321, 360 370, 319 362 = -0.43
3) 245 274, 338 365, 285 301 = -0.58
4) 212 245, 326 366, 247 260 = 0.11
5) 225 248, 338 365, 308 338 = -0.17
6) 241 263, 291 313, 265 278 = 3.85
